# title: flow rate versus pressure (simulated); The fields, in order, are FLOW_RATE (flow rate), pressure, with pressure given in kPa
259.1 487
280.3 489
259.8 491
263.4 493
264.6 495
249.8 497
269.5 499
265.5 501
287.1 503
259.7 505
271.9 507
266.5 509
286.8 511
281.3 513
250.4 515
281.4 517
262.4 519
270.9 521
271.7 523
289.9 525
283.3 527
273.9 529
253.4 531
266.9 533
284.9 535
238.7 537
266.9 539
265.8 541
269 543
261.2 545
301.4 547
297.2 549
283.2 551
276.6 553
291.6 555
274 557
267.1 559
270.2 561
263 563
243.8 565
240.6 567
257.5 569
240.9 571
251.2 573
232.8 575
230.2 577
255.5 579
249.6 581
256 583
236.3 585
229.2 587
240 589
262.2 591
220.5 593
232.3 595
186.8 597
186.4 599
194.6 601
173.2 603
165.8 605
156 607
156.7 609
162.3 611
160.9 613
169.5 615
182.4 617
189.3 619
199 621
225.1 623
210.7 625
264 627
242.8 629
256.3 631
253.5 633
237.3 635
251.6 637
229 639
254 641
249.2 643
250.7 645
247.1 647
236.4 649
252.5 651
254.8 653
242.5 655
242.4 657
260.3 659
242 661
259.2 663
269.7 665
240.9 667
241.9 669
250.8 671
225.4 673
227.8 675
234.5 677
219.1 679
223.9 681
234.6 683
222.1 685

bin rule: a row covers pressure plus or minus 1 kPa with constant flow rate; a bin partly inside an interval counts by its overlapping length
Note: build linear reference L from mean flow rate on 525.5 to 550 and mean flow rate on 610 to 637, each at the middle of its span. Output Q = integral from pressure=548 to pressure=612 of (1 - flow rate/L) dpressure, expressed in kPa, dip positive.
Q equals 2.8 kPa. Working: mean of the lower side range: 272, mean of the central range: 234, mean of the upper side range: 213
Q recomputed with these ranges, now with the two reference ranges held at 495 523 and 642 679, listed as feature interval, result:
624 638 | 0.3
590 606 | 3.3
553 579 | 0.4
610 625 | 3.9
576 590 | 0.8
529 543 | 0.1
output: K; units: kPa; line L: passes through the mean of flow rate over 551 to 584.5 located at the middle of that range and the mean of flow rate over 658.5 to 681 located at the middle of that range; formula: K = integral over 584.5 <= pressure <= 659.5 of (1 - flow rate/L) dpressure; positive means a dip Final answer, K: 8.67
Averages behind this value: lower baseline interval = 257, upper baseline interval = 242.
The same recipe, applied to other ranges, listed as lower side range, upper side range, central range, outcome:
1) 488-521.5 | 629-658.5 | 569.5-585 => 0.75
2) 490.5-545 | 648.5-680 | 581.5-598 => 1.49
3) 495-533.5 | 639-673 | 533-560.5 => -0.97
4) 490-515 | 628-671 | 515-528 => -0.44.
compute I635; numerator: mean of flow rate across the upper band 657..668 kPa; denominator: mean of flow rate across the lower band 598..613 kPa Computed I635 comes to 1.49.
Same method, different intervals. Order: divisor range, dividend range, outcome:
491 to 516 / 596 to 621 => 0.65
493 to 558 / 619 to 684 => 0.88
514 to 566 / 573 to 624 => 0.76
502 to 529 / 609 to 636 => 0.77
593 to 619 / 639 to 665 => 1.39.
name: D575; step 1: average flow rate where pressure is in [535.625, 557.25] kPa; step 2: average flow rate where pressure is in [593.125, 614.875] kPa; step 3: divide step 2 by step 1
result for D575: 0.6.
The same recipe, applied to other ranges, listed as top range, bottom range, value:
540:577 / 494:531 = 0.98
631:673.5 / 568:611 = 1.13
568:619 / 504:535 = 0.78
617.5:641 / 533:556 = 0.84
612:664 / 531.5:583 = 0.89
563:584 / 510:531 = 0.90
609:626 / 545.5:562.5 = 0.66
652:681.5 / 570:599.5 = 1.03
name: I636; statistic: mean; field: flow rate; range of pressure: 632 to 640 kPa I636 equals 243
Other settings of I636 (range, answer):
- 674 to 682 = 226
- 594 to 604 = 195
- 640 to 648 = 250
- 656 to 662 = 248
